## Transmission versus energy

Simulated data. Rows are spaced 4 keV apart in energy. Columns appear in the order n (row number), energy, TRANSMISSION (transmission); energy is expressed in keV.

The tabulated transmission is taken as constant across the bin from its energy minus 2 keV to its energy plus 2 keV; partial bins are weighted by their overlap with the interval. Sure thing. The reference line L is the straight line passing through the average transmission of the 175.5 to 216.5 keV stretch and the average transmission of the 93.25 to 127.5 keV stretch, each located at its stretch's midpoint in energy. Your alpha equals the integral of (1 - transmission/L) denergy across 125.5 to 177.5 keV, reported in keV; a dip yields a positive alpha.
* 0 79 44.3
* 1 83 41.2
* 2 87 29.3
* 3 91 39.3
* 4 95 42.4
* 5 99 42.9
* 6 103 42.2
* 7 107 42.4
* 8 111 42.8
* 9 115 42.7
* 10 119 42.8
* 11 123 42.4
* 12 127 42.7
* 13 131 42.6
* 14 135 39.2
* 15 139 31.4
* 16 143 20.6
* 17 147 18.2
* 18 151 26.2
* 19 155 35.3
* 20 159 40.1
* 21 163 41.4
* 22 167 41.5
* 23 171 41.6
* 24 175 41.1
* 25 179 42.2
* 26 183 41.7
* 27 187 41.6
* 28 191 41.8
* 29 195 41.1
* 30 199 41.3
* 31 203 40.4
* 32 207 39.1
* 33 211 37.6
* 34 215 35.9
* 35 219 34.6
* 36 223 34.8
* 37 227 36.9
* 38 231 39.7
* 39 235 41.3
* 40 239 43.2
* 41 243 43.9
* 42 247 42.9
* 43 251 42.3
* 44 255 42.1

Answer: 7.5 keV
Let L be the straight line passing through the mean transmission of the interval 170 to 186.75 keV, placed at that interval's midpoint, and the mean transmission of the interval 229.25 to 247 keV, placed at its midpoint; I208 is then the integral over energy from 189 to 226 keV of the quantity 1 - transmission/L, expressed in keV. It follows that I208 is 3.0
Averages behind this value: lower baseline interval 41.6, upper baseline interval 42.2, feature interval 38.5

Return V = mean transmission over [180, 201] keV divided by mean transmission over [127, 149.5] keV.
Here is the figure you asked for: 1.32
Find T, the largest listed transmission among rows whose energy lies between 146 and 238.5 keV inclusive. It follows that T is 42.2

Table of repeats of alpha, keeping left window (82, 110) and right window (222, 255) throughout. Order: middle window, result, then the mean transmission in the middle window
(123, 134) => -0.6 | 42.3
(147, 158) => 3.0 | 29.3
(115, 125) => -0.6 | 42.6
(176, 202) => -0.6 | 41.6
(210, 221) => 1.3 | 35.9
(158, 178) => -0.4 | 41.2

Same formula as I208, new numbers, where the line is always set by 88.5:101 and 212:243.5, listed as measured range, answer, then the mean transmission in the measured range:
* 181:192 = -0.67 keV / 41.7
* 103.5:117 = -0.61 keV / 42.6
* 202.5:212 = -0.02 keV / 39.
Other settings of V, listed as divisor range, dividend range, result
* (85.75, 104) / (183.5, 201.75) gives 1.05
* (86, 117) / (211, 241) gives 0.93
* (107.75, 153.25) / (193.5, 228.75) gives 1.06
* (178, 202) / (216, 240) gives 0.92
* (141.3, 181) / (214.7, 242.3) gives 1.10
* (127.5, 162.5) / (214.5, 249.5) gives 1.21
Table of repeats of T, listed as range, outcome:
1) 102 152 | 42.8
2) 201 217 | 40.4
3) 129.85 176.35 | 42.6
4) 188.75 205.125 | 41.8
